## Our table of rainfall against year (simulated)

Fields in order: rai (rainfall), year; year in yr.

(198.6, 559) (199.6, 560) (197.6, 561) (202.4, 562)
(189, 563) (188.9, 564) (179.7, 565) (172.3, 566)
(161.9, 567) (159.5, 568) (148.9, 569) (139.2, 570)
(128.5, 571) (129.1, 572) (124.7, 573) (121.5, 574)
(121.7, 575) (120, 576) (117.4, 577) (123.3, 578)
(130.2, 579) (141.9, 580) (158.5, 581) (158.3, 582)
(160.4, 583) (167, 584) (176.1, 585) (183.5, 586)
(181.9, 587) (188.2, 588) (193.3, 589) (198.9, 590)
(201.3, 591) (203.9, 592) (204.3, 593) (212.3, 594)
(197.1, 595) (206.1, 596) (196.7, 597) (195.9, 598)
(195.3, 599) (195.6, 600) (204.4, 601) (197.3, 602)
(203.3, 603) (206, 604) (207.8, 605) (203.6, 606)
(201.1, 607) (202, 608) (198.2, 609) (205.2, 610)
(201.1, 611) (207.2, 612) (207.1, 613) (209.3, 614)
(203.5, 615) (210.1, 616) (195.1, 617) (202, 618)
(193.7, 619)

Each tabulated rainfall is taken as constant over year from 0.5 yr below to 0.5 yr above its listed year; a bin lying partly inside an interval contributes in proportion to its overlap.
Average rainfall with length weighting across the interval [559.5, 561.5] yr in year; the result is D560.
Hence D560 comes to 199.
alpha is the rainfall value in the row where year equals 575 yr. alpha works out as 121.7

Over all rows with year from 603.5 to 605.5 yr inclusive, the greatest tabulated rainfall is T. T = 207.8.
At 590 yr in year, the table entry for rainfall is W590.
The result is 198.9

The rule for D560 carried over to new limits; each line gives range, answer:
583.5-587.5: 177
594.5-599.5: 198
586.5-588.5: 185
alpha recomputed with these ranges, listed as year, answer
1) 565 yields 179.7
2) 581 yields 158.5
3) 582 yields 158.3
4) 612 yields 207.2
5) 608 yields 202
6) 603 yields 203.3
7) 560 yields 199.6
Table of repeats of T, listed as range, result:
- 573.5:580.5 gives 141.9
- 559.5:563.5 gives 202.4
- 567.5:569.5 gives 159.5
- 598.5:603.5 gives 204.4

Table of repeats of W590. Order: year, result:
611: 201.1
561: 197.6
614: 209.3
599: 195.3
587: 181.9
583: 160.4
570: 139.2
